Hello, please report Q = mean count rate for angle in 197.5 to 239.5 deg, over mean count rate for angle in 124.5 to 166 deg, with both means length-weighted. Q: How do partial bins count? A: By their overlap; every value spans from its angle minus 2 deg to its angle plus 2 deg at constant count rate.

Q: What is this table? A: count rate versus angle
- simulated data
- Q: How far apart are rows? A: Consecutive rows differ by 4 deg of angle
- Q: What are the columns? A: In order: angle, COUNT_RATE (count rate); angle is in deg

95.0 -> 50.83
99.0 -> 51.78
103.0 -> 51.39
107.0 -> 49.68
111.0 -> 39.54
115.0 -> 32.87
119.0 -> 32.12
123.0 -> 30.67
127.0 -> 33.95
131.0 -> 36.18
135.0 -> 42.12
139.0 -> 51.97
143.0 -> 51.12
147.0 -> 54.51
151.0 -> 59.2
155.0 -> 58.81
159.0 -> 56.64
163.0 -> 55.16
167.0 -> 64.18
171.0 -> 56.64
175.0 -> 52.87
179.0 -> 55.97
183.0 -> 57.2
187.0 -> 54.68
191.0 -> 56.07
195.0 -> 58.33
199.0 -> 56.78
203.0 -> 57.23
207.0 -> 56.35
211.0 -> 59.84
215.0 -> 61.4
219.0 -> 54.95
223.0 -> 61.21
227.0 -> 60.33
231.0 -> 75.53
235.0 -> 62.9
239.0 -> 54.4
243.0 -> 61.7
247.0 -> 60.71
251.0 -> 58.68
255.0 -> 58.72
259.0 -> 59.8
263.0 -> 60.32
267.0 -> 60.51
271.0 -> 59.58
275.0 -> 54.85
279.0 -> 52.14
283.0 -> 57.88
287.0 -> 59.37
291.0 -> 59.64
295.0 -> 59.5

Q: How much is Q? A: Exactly 1.20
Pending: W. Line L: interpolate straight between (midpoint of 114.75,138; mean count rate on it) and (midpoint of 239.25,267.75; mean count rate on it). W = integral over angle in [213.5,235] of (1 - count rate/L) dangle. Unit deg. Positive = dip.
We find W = -3.4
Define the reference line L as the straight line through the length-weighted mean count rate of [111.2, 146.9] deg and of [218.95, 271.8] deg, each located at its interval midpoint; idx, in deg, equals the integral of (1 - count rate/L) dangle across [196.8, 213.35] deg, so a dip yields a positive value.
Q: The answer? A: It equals -1.26 deg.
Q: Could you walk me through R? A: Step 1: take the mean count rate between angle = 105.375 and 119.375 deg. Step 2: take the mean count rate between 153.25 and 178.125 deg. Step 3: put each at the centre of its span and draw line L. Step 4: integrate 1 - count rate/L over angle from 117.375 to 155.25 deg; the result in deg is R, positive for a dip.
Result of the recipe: 2.6 deg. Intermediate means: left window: 39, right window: 57.3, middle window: 44.6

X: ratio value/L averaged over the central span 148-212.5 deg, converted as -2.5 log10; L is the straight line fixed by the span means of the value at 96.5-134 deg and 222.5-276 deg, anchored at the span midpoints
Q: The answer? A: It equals -0.148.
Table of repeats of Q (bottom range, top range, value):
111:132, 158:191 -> 1.68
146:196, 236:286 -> 1.03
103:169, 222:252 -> 1.32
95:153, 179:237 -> 1.34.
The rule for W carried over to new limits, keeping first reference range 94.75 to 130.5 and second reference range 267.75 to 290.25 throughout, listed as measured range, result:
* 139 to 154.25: -3.7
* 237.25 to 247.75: -1.0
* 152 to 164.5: -3.3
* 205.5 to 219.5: -2.2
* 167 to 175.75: -2.0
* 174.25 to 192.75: -3.0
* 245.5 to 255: -0.9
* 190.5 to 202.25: -2.0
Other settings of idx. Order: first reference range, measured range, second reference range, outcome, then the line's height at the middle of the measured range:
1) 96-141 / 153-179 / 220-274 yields -4.7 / 48.6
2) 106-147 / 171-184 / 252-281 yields -2.4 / 46.9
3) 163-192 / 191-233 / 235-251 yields -1.3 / 58.1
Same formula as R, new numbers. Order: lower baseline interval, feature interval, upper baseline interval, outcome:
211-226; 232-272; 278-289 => -1.4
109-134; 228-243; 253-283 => -3.1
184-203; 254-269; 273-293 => -0.8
